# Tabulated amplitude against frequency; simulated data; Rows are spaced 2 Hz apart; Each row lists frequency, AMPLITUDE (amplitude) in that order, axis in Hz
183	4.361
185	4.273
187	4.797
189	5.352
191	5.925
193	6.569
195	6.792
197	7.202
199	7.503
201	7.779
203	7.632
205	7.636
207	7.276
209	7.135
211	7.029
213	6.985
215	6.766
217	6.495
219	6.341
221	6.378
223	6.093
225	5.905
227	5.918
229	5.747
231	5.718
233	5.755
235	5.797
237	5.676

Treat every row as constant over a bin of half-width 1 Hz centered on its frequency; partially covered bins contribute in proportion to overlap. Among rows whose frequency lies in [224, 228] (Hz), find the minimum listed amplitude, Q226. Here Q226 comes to 5.905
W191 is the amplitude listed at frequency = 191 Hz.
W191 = 5.925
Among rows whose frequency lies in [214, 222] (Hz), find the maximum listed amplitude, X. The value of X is 6.766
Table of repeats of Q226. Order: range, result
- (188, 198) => 5.352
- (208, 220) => 6.341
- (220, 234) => 5.718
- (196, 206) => 7.202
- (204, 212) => 7.029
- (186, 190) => 4.797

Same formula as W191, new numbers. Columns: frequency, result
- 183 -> 4.361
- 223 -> 6.093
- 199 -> 7.503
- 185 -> 4.273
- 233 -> 5.755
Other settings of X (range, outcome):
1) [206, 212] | 7.276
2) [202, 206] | 7.636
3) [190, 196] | 6.792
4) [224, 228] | 5.918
